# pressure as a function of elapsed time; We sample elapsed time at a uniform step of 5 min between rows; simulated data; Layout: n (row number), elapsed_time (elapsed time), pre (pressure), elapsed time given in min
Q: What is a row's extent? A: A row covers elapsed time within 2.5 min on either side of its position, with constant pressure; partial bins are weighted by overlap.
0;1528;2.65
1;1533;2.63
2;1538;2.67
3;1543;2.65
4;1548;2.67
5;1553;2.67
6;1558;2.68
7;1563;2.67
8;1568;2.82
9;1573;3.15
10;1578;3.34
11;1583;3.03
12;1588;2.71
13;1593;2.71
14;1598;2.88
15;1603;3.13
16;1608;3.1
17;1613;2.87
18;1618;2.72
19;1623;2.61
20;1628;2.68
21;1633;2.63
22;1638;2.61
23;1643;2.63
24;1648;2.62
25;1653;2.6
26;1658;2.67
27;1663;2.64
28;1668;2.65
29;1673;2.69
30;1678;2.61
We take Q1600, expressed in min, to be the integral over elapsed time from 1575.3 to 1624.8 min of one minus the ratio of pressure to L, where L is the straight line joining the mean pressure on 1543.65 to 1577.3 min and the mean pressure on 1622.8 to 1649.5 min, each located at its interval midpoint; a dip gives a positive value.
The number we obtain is -3.7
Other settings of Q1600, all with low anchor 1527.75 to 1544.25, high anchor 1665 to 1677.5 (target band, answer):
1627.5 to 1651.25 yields 0.3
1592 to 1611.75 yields -2.3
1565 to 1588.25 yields -3.3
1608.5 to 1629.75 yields -0.8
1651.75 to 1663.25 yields 0.1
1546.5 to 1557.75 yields -0.1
